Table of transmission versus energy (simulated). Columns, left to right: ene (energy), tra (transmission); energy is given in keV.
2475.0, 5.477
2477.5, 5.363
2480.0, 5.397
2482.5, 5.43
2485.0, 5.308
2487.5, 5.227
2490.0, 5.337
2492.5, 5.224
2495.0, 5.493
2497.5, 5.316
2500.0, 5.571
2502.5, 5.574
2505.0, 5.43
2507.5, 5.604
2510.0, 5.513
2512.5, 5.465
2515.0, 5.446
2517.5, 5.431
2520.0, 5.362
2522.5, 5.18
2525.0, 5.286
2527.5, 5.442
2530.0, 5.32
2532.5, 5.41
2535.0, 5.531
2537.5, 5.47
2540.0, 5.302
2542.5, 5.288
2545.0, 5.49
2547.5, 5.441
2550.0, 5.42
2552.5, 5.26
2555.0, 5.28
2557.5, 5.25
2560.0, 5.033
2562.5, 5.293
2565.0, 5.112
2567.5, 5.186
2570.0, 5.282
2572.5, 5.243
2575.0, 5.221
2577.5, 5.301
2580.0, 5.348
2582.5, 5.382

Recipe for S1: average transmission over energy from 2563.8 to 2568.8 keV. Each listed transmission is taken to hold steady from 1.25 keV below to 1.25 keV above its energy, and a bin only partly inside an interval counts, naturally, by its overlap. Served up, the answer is 5.15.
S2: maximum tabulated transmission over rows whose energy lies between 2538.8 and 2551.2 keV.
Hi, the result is 5.49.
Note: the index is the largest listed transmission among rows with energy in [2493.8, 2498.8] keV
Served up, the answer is 5.493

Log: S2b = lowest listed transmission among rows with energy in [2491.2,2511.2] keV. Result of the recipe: 5.224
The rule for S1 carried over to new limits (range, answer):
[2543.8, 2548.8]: 5.46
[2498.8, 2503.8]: 5.57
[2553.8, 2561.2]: 5.19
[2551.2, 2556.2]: 5.27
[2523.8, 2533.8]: 5.37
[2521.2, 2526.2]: 5.23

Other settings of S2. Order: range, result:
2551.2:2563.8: 5.293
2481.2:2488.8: 5.43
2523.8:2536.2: 5.531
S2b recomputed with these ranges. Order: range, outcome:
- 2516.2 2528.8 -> 5.18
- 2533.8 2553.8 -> 5.26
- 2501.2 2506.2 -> 5.43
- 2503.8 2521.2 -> 5.362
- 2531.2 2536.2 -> 5.41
